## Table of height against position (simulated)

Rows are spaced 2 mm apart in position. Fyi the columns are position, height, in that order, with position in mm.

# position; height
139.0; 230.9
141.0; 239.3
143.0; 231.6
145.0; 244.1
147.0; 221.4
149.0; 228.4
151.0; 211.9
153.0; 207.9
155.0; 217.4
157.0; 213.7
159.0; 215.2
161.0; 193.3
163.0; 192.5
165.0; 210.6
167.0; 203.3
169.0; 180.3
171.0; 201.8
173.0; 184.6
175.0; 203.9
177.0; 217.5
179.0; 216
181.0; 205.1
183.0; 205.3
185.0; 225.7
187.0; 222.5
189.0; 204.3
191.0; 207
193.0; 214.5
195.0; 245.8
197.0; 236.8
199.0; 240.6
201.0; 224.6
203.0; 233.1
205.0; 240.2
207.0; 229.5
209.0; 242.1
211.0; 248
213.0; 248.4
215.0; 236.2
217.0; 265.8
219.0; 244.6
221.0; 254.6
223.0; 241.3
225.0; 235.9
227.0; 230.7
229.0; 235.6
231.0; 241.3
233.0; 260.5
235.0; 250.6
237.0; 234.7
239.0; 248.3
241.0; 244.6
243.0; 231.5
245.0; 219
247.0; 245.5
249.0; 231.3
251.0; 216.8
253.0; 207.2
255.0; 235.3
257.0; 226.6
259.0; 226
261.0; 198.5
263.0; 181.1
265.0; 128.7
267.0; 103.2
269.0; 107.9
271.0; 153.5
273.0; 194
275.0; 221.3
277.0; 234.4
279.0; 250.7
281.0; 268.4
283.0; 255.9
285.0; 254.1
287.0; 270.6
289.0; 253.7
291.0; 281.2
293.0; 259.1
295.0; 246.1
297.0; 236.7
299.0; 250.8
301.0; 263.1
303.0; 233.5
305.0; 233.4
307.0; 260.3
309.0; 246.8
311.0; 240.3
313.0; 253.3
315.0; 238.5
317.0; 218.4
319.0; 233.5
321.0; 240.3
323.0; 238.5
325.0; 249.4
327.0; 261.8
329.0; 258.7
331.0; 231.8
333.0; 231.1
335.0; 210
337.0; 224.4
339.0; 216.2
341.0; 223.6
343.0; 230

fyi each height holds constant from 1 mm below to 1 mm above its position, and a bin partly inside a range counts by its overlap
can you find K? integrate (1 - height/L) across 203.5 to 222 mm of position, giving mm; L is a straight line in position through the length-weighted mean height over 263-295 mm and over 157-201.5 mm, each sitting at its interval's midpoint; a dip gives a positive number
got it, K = -2.8 mm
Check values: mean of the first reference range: 211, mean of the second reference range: 216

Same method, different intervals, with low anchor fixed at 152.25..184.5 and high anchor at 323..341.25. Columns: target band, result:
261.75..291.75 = 2.0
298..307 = -0.7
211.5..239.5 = -3.9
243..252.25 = -0.4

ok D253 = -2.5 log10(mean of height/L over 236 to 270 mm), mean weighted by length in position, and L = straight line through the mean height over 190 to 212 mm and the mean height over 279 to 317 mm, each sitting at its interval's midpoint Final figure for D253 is 0.18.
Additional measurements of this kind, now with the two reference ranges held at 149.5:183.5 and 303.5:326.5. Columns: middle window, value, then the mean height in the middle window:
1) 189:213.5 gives -0.09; 233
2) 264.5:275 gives 0.50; 146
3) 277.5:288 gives -0.11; 259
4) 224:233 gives -0.09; 239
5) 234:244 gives -0.09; 242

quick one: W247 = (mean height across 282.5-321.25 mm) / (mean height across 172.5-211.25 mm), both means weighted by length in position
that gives 1.1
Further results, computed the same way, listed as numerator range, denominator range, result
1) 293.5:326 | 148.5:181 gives 1.18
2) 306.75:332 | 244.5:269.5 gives 1.24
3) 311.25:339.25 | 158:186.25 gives 1.16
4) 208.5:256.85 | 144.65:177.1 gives 1.15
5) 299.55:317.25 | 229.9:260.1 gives 1.04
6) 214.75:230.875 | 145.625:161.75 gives 1.13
